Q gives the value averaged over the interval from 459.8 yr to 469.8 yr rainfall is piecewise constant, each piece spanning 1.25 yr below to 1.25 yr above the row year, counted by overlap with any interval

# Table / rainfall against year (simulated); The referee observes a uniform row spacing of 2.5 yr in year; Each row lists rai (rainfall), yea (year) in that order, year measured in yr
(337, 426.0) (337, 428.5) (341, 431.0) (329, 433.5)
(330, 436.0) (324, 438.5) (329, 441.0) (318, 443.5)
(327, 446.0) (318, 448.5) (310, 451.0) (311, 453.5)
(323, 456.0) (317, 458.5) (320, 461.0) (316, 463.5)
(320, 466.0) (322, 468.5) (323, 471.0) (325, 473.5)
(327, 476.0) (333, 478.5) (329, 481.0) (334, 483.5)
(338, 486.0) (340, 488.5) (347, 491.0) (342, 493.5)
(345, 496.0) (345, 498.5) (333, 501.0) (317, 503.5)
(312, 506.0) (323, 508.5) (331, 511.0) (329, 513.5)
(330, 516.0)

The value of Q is 320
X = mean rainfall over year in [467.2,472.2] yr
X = 322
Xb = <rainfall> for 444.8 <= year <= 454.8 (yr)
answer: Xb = 316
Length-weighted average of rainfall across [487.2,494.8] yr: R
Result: 343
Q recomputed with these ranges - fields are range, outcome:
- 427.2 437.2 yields 334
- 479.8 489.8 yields 335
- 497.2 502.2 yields 339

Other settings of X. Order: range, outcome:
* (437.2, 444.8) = 324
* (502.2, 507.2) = 315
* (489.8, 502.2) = 342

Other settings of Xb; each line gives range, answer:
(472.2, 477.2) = 326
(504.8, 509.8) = 318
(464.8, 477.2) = 323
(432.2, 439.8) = 328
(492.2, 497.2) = 344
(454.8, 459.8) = 320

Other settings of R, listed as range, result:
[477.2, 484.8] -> 332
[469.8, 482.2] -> 327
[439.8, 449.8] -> 323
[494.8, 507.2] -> 330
